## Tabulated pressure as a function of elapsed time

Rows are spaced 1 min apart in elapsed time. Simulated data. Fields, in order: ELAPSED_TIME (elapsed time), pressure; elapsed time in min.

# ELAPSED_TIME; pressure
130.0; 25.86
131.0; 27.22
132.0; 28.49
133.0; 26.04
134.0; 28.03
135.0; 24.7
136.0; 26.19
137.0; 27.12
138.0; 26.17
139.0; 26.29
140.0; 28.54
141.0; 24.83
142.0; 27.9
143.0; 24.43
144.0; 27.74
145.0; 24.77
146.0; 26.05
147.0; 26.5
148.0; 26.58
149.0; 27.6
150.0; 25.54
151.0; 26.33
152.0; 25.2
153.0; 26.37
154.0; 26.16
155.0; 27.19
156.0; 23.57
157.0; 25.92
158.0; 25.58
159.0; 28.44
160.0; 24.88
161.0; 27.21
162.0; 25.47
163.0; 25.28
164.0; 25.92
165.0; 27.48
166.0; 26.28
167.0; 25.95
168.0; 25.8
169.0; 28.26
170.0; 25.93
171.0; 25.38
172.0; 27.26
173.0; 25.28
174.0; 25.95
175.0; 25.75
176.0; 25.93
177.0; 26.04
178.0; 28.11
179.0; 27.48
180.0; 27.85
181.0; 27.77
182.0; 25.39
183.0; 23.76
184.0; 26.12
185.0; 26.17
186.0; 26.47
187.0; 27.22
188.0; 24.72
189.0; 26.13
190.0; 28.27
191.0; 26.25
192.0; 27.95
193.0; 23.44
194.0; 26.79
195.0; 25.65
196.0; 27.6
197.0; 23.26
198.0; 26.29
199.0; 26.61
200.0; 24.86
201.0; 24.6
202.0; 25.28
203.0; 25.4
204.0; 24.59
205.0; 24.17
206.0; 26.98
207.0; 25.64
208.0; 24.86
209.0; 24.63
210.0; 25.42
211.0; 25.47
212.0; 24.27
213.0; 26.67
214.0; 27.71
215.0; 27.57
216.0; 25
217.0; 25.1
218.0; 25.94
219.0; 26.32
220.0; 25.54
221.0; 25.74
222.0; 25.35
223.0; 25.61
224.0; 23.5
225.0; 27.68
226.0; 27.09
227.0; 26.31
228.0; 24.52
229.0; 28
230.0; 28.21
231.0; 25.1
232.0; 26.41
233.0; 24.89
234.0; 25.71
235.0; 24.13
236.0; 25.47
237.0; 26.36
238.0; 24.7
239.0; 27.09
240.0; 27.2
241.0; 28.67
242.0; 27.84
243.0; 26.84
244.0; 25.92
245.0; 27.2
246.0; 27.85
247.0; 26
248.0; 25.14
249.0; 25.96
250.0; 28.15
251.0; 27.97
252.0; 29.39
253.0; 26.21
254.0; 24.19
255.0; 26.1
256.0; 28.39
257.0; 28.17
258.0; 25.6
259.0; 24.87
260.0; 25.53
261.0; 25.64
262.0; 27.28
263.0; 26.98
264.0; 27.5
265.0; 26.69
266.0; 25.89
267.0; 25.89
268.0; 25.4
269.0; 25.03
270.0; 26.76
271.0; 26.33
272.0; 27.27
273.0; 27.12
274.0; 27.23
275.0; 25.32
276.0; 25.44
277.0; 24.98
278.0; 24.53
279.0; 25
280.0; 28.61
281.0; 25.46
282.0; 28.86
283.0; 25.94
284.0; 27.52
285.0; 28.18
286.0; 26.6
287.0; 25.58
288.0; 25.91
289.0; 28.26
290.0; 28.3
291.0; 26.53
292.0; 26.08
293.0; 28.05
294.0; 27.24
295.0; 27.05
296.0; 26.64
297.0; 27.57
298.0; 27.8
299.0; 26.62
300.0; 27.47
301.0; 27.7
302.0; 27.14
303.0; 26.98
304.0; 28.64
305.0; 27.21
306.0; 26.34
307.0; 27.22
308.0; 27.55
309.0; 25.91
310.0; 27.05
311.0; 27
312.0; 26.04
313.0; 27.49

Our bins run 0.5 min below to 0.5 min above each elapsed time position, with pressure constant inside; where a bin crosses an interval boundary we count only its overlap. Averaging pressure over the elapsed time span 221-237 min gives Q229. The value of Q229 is 25.9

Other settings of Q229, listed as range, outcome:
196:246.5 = 25.9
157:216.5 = 26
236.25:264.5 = 26.7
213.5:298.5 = 26.5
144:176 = 26.1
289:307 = 27.3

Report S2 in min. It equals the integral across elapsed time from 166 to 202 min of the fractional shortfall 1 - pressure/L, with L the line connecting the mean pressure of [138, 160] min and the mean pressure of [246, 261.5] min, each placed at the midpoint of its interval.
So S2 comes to 0.2 min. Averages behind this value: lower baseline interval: 26.2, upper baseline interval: 26.5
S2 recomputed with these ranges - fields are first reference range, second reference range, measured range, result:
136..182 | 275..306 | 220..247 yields 0.4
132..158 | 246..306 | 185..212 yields 0.8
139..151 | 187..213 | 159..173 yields -0.1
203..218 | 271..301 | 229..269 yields -0.4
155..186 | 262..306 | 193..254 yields 1.0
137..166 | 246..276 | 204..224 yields 0.6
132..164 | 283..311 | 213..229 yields 0.4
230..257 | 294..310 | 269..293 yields 0.3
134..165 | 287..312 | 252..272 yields 0.4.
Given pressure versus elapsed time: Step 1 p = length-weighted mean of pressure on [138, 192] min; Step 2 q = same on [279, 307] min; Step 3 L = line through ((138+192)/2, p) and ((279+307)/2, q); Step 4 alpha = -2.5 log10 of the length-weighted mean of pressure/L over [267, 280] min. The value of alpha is 0.04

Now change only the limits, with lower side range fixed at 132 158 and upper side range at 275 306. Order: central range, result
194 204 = 0.041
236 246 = -0.007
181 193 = 0.011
